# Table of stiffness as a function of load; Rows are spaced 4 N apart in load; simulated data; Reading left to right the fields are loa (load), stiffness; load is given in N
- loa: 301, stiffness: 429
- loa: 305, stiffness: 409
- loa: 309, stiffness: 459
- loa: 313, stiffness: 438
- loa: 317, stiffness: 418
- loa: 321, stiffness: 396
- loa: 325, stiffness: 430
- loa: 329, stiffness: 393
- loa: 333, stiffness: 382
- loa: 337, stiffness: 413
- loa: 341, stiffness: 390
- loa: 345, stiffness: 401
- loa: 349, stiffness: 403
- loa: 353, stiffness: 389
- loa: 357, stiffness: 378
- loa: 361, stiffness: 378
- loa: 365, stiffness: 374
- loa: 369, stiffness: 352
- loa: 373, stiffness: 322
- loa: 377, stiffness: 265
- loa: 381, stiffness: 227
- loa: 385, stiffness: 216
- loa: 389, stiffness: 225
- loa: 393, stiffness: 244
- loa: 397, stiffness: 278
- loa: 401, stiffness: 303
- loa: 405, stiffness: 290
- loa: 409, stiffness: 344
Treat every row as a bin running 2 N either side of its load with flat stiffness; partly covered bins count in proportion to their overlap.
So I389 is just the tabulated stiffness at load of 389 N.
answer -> 225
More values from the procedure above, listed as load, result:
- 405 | 290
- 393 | 244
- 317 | 418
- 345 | 401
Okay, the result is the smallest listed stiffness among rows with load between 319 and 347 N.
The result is 382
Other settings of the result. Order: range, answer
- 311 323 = 396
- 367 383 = 227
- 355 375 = 322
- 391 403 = 244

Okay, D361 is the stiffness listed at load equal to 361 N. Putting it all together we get 378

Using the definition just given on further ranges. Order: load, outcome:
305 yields 409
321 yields 396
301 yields 429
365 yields 374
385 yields 216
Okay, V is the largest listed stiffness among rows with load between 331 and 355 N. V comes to 413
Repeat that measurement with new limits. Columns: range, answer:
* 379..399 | 278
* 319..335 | 430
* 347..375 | 403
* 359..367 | 378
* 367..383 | 352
